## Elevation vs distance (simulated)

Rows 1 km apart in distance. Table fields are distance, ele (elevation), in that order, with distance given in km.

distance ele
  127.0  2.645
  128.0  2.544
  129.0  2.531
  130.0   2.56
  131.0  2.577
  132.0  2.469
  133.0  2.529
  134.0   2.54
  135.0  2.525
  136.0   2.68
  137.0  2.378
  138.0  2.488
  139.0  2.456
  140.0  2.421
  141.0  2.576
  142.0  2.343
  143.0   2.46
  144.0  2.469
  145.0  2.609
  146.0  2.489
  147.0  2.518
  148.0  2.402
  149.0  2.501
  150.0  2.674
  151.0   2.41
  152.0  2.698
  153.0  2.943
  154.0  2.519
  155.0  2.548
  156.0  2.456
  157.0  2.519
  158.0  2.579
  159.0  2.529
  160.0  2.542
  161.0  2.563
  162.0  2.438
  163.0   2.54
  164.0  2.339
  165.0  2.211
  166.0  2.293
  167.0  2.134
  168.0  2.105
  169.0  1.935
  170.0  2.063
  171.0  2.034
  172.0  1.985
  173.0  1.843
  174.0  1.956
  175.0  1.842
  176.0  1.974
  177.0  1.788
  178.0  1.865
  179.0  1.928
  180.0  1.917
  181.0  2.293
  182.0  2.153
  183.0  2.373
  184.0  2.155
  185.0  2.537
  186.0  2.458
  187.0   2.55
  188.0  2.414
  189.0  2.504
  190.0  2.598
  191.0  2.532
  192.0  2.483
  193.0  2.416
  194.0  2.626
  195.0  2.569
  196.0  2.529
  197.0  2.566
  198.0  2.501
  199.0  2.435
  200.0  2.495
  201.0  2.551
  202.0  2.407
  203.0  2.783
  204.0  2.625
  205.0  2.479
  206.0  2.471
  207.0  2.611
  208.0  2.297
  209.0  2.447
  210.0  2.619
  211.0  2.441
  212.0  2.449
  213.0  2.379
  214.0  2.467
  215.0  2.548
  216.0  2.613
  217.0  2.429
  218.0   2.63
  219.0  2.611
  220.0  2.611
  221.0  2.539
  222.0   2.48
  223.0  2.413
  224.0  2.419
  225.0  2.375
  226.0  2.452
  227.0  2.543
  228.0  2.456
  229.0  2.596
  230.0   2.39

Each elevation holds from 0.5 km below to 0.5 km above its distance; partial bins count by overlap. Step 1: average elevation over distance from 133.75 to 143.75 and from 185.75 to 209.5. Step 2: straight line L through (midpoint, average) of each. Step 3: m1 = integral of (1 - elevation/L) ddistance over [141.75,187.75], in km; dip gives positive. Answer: 3.4 km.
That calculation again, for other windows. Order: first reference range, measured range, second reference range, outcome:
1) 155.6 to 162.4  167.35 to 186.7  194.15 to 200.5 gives 3.5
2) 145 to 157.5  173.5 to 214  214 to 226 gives 2.4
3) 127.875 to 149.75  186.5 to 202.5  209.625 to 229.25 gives -0.1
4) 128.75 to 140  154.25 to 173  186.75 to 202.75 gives 1.5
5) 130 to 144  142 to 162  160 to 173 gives -1.6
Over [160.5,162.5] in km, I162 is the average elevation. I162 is 2.5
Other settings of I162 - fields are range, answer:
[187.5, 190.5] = 2.51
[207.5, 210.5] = 2.45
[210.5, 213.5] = 2.42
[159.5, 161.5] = 2.55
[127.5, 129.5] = 2.54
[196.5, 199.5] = 2.5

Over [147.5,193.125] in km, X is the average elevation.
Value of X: 2.32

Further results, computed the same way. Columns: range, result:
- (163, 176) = 2.08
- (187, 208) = 2.52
